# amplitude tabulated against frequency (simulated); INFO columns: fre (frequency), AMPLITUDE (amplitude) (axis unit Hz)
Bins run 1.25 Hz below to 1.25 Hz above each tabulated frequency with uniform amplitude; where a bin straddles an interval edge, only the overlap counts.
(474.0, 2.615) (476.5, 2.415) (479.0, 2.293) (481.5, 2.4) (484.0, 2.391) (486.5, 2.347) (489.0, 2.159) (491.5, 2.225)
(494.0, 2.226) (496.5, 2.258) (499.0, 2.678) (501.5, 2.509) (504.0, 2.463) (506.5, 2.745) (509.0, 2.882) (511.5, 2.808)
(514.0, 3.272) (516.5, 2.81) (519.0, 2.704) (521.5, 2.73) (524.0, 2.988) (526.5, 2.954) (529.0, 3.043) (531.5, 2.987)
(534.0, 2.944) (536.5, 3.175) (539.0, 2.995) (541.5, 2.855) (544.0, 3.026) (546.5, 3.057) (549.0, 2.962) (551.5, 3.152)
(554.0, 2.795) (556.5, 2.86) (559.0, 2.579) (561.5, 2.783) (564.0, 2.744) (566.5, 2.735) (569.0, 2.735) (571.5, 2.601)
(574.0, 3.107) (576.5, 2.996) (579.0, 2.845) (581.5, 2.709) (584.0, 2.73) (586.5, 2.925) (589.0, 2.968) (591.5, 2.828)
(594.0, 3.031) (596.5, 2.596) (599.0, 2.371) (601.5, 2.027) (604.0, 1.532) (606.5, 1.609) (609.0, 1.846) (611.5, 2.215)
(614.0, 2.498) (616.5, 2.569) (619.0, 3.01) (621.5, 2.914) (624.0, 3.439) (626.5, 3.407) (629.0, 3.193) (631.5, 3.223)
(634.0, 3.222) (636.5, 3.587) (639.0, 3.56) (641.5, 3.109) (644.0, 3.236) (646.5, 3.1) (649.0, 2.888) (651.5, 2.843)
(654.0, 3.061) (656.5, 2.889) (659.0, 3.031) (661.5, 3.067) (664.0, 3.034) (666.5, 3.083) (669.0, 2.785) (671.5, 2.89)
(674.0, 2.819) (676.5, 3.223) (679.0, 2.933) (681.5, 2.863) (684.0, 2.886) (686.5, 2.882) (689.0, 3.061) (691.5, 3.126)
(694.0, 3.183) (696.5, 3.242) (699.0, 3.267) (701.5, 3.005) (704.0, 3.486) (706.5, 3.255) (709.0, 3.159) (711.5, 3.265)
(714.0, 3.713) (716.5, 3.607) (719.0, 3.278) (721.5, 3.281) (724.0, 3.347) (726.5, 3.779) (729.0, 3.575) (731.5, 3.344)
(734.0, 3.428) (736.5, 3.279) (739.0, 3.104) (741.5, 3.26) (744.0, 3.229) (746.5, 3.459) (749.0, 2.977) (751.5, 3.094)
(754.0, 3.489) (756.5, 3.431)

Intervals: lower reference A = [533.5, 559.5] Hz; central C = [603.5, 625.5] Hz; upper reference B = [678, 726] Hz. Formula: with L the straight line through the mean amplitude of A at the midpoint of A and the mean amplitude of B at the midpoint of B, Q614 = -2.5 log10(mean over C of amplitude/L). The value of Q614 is 0.25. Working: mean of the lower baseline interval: 2.96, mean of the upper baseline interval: 3.21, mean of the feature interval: 2.44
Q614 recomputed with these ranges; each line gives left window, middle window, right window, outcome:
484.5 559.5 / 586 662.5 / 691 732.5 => 0.095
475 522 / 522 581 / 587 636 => -0.119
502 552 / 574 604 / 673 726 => 0.122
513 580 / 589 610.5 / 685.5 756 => 0.309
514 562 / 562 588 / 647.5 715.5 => 0.057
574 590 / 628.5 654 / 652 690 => -0.090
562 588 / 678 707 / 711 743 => 0.060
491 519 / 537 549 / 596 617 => -0.222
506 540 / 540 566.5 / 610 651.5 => 0.035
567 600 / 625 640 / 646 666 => -0.150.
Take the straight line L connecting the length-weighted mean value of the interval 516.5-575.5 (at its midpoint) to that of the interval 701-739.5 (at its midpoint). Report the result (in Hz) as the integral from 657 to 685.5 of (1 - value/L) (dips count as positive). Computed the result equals 2.5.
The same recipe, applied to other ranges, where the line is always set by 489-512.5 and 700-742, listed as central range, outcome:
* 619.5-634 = -1.1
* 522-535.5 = -1.8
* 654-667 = 0.4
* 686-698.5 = 0.5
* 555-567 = 0.0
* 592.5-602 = 1.1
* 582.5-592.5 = 0.0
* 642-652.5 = 0.2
